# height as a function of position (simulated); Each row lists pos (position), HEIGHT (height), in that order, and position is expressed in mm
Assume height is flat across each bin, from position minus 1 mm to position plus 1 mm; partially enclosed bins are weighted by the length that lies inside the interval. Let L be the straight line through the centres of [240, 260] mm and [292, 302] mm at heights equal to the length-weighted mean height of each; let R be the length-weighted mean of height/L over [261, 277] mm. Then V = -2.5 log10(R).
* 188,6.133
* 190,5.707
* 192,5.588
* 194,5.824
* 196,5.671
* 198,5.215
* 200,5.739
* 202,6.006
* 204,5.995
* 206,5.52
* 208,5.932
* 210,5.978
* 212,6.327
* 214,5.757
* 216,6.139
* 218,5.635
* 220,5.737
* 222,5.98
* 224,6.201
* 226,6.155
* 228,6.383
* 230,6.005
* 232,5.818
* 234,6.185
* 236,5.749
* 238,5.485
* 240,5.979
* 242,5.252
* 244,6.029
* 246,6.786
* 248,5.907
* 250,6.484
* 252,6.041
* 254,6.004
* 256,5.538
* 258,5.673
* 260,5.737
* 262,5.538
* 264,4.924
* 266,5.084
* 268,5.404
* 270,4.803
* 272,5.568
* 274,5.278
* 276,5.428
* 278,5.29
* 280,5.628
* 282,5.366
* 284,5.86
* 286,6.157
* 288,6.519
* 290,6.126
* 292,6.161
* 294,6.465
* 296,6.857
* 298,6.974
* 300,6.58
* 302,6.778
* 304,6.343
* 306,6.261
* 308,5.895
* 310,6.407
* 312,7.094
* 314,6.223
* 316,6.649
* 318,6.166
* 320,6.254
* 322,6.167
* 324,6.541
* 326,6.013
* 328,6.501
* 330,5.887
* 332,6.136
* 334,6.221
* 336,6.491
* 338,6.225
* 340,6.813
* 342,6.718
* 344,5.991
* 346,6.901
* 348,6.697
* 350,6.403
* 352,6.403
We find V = 0.19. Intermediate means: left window 5.96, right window 6.67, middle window 5.25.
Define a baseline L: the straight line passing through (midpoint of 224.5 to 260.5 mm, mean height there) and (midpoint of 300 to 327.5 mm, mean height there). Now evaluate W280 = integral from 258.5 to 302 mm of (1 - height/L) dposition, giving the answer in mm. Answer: 2.6 mm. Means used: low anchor 5.96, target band 5.82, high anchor 6.38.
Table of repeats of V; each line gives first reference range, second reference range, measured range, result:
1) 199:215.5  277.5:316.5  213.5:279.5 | 0.06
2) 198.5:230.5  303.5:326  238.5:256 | 0.01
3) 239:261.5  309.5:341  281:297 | -0.01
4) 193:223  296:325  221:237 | -0.02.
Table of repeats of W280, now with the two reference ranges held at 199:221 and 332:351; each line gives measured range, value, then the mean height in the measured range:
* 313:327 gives 0.2 mm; 6.29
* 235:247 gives 0.3 mm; 5.88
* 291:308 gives -0.6 mm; 6.51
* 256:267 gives 1.3 mm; 5.4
